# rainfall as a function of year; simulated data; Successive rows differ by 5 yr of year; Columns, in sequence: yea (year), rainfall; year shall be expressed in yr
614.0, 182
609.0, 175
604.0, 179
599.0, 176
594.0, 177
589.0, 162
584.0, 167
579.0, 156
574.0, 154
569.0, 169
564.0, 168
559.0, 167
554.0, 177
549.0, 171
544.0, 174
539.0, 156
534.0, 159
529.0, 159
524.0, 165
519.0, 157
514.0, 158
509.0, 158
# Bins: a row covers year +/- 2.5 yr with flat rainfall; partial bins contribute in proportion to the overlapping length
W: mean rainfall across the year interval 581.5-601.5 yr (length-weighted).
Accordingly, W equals 170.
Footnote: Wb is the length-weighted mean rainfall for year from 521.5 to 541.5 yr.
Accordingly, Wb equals 160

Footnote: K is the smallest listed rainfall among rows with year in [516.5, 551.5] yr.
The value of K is 156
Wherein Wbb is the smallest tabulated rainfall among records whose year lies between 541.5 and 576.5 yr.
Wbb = 154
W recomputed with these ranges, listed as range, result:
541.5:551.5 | 172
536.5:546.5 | 165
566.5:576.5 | 162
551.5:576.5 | 167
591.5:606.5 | 177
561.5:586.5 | 163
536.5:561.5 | 169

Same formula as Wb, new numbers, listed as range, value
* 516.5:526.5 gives 161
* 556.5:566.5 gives 168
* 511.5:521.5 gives 158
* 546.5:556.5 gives 174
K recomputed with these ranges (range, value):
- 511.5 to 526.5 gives 157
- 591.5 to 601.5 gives 176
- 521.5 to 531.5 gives 159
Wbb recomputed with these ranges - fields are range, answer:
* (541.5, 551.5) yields 171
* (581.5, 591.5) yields 162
